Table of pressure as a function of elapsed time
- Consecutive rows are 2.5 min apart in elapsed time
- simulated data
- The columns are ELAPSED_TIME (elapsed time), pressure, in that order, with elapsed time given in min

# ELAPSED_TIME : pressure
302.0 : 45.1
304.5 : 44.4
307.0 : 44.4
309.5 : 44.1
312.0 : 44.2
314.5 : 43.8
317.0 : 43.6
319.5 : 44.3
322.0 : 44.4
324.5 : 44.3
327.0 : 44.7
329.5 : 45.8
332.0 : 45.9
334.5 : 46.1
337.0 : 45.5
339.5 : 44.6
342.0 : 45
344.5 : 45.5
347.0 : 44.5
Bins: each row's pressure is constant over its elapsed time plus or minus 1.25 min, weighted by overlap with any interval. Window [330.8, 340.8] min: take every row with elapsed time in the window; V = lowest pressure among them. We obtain 44.6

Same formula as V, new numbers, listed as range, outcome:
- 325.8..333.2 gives 44.7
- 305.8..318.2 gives 43.6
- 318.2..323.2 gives 44.3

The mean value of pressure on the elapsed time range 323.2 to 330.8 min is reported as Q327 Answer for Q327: 44.9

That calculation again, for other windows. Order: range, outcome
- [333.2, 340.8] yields 45.4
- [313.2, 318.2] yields 43.7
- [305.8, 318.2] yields 44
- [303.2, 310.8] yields 44.3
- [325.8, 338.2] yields 45.6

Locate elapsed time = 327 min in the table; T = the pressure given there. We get 44.7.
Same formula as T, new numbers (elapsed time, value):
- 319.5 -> 44.3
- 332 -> 45.9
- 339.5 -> 44.6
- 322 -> 44.4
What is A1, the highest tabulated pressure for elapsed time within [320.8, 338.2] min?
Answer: 46.1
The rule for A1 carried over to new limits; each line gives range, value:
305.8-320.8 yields 44.4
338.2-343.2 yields 45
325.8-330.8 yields 45.8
